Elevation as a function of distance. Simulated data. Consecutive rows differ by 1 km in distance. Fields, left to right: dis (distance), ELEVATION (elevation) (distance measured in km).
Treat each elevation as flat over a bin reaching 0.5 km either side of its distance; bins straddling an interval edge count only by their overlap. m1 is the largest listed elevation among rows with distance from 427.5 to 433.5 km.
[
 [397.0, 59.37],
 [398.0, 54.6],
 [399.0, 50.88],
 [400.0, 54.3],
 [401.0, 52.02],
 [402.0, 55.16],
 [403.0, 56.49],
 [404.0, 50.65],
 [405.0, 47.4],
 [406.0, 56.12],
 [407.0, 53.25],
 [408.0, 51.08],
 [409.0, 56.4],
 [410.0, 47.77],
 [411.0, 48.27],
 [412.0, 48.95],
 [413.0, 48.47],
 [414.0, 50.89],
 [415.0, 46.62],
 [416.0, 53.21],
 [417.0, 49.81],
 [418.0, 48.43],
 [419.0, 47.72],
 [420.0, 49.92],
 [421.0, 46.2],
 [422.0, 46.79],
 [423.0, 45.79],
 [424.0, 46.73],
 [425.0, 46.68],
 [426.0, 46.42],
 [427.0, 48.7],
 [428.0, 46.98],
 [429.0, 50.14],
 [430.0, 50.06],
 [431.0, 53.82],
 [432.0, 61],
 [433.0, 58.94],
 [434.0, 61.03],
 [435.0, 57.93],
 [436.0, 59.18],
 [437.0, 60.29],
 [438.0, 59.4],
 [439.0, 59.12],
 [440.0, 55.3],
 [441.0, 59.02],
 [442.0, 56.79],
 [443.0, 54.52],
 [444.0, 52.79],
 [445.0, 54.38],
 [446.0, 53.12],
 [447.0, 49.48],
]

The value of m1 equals 61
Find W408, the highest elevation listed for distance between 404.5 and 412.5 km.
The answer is 56.4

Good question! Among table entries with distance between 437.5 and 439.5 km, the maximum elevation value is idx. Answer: 59.4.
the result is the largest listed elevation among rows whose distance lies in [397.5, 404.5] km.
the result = 56.49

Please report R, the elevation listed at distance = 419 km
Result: 47.72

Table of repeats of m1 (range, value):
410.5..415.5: 50.89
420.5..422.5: 46.79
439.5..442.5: 59.02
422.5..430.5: 50.14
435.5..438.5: 60.29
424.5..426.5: 46.68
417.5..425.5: 49.92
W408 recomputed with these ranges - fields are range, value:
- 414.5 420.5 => 53.21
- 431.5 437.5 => 61.03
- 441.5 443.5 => 56.79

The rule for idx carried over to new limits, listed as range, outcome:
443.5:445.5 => 54.38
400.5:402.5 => 55.16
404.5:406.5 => 56.12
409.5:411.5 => 48.27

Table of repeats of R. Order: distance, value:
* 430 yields 50.06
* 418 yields 48.43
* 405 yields 47.4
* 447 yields 49.48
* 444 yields 52.79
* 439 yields 59.12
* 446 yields 53.12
